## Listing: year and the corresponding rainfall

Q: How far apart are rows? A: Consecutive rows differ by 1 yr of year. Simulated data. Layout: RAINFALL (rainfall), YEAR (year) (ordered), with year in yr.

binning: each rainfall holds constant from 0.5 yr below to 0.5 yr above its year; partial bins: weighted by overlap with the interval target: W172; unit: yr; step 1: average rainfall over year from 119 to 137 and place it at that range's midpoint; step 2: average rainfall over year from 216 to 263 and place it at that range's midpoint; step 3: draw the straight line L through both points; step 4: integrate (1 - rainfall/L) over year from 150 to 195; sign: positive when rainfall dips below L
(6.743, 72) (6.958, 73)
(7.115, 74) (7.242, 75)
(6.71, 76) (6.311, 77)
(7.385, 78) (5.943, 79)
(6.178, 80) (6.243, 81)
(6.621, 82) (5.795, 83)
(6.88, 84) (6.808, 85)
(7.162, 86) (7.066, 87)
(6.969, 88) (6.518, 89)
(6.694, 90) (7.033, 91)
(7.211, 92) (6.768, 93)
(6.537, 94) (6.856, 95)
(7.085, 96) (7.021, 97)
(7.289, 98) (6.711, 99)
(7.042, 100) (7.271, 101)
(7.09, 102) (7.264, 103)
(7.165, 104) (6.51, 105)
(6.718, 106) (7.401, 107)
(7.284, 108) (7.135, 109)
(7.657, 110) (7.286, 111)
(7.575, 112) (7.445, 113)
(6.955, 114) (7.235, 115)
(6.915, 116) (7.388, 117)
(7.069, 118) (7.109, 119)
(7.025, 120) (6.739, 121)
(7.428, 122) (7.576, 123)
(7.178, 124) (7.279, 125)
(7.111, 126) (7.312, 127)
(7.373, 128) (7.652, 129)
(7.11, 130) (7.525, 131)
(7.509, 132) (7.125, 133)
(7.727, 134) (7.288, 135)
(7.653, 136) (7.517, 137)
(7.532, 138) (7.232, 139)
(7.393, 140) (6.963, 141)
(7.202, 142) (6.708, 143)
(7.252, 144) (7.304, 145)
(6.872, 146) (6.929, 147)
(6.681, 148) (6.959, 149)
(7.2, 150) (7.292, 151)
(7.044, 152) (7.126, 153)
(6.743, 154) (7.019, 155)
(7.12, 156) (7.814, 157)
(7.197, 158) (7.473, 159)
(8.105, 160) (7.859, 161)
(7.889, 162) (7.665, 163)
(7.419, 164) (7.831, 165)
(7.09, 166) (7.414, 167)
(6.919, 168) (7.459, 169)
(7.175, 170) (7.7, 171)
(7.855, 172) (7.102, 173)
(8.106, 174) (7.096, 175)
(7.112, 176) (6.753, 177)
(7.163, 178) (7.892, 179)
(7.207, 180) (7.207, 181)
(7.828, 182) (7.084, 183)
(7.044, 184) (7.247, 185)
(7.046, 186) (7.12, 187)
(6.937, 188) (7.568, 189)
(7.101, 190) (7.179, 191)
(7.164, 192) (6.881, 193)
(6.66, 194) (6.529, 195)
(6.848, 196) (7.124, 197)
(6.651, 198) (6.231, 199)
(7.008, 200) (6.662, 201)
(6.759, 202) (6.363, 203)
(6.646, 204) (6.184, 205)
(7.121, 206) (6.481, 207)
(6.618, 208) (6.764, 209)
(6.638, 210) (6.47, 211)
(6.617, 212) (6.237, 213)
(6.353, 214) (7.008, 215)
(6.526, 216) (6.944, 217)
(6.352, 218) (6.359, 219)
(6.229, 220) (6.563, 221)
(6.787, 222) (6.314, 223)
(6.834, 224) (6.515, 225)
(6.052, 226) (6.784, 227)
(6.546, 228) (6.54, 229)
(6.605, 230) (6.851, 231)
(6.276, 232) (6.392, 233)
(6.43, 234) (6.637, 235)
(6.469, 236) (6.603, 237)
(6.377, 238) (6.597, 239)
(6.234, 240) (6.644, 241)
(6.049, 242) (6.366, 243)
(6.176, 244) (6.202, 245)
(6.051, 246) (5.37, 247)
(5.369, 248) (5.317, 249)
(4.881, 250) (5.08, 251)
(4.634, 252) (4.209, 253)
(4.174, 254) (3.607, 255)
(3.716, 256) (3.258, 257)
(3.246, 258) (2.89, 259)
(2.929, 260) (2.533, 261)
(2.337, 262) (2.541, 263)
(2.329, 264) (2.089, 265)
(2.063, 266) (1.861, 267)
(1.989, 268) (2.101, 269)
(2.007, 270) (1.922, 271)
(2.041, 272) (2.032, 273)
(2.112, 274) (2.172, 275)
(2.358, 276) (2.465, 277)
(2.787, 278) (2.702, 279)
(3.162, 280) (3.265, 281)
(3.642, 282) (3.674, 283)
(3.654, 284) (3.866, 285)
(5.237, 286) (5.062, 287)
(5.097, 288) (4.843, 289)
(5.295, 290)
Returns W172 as -4.6 yr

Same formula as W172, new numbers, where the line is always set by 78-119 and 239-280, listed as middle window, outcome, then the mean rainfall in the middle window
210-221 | -4.7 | 6.52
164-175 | -3.9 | 7.45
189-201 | -4.6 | 6.87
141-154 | -2.4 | 7.03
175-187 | -4.5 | 7.22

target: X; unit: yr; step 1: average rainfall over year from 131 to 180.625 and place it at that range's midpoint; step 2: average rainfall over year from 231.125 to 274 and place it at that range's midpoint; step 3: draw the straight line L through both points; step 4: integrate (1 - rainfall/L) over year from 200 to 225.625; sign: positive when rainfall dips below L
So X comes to -4.7 yr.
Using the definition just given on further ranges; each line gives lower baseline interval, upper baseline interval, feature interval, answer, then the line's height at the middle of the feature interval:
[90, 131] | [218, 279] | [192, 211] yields -4.10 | 5.5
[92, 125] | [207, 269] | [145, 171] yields -3.42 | 6.46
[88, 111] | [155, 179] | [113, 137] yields -0.34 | 7.18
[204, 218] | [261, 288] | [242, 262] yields -1.43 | 4.14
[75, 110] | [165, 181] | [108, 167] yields -1.31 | 7.13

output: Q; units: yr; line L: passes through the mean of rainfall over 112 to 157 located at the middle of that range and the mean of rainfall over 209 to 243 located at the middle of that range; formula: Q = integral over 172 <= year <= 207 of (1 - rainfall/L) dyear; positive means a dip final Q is -1.2 yr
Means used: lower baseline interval 7.21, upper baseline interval 6.51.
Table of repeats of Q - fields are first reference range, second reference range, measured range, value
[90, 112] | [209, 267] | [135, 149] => -1.2 yr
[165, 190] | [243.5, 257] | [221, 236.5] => -2.5 yr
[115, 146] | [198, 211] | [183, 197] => -0.6 yr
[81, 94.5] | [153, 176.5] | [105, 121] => -0.5 yr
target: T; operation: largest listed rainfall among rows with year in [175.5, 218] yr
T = 7.892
